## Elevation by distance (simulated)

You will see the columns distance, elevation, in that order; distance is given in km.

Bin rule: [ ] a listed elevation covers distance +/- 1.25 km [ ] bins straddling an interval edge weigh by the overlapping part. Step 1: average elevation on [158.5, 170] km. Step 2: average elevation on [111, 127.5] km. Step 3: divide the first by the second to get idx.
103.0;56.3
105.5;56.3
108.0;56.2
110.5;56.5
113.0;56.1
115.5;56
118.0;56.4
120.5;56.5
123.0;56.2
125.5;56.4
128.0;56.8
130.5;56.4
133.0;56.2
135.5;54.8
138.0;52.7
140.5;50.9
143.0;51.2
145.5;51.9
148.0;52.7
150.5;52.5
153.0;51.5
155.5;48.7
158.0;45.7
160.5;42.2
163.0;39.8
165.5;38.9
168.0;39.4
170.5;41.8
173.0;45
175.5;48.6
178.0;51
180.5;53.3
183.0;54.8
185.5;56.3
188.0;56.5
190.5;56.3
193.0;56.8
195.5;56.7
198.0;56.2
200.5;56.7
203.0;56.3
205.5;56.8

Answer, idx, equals 0.72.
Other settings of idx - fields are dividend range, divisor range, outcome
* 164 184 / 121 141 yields 0.84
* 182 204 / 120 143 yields 1.02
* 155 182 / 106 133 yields 0.80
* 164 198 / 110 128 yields 0.90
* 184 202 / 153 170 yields 1.31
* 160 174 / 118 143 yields 0.75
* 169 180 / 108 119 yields 0.83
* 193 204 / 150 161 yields 1.17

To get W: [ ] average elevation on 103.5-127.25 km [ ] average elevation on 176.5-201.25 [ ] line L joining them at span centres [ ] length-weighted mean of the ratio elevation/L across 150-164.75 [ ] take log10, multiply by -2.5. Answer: 0.21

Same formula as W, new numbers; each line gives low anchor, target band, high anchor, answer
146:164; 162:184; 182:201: 0.141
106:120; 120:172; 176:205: 0.120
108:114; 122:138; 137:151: -0.041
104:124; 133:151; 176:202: 0.065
